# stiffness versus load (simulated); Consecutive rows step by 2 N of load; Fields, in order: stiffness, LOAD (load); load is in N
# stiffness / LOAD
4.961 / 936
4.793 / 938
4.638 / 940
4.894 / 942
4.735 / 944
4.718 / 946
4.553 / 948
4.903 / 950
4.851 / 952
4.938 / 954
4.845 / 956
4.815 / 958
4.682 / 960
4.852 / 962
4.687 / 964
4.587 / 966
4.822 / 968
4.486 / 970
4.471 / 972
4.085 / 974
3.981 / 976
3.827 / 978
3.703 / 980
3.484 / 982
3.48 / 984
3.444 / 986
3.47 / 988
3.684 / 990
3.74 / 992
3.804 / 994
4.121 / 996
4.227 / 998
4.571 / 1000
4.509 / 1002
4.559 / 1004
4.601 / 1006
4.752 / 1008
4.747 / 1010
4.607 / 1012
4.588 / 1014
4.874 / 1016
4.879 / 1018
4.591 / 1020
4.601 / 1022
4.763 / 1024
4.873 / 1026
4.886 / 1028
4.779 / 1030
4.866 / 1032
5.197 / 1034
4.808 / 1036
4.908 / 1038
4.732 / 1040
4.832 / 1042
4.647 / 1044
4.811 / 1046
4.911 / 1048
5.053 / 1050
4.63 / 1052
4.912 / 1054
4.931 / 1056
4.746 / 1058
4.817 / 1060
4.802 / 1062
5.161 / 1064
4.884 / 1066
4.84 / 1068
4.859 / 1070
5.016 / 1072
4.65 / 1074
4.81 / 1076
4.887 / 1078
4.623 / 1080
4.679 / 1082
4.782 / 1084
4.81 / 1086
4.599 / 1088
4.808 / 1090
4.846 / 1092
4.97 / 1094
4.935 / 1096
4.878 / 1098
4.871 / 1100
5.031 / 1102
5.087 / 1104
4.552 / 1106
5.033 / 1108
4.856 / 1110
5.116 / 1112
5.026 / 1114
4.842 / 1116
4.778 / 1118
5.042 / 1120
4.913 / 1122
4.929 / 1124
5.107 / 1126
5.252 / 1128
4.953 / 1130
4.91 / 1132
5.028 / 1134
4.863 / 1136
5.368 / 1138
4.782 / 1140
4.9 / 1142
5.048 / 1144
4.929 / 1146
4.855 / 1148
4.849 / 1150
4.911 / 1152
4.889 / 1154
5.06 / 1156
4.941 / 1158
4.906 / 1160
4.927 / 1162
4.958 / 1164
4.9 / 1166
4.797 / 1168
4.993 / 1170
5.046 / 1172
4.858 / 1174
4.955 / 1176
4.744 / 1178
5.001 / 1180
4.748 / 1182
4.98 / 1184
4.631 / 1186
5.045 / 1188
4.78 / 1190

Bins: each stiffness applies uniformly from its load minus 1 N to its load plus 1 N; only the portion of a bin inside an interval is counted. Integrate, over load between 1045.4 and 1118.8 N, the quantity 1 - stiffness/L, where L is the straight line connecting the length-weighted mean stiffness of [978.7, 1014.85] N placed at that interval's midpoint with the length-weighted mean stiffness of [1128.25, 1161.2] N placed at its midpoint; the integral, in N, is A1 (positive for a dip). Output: -4.2 N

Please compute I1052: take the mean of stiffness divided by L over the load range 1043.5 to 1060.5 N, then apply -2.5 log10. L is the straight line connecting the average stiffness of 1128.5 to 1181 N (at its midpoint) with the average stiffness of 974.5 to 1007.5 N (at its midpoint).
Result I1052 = -0.12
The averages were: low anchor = 3.96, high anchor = 4.94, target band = 4.83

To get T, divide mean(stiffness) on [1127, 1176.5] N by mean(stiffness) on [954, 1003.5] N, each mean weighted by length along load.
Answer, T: 1.2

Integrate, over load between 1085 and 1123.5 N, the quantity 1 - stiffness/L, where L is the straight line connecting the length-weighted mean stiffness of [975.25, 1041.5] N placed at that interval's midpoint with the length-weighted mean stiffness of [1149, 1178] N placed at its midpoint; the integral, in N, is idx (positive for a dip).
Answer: -1.4 N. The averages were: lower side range 4.39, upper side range 4.92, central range 4.89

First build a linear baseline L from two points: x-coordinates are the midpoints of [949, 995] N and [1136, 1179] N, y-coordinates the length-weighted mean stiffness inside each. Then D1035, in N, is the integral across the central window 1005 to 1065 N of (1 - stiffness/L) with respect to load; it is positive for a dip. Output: -4.4 N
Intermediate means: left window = 4.25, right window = 4.93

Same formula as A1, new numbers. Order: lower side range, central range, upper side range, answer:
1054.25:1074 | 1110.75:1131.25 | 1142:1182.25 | -0.4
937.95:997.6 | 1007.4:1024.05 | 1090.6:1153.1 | -0.7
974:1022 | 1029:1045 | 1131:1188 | -1.8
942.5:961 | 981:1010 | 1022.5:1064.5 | 4.6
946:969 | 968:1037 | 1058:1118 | 6.4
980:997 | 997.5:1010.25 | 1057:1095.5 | -2.3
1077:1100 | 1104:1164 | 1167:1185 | -1.2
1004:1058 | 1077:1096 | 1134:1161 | 0.3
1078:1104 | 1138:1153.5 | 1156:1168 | -0.1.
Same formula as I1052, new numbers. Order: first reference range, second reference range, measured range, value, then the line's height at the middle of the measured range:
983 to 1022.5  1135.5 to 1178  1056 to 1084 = -0.06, 4.57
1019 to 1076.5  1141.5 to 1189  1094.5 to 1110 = -0.01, 4.87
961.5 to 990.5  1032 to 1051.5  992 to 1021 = -0.02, 4.44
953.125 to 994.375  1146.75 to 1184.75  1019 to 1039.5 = -0.10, 4.4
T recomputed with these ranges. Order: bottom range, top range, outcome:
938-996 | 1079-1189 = 1.13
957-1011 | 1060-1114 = 1.15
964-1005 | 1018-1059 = 1.19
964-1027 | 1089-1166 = 1.15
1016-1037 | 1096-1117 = 1.02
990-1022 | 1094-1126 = 1.11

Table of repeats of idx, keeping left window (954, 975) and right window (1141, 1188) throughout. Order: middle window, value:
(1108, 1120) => -0.25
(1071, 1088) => 0.09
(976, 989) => 2.98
